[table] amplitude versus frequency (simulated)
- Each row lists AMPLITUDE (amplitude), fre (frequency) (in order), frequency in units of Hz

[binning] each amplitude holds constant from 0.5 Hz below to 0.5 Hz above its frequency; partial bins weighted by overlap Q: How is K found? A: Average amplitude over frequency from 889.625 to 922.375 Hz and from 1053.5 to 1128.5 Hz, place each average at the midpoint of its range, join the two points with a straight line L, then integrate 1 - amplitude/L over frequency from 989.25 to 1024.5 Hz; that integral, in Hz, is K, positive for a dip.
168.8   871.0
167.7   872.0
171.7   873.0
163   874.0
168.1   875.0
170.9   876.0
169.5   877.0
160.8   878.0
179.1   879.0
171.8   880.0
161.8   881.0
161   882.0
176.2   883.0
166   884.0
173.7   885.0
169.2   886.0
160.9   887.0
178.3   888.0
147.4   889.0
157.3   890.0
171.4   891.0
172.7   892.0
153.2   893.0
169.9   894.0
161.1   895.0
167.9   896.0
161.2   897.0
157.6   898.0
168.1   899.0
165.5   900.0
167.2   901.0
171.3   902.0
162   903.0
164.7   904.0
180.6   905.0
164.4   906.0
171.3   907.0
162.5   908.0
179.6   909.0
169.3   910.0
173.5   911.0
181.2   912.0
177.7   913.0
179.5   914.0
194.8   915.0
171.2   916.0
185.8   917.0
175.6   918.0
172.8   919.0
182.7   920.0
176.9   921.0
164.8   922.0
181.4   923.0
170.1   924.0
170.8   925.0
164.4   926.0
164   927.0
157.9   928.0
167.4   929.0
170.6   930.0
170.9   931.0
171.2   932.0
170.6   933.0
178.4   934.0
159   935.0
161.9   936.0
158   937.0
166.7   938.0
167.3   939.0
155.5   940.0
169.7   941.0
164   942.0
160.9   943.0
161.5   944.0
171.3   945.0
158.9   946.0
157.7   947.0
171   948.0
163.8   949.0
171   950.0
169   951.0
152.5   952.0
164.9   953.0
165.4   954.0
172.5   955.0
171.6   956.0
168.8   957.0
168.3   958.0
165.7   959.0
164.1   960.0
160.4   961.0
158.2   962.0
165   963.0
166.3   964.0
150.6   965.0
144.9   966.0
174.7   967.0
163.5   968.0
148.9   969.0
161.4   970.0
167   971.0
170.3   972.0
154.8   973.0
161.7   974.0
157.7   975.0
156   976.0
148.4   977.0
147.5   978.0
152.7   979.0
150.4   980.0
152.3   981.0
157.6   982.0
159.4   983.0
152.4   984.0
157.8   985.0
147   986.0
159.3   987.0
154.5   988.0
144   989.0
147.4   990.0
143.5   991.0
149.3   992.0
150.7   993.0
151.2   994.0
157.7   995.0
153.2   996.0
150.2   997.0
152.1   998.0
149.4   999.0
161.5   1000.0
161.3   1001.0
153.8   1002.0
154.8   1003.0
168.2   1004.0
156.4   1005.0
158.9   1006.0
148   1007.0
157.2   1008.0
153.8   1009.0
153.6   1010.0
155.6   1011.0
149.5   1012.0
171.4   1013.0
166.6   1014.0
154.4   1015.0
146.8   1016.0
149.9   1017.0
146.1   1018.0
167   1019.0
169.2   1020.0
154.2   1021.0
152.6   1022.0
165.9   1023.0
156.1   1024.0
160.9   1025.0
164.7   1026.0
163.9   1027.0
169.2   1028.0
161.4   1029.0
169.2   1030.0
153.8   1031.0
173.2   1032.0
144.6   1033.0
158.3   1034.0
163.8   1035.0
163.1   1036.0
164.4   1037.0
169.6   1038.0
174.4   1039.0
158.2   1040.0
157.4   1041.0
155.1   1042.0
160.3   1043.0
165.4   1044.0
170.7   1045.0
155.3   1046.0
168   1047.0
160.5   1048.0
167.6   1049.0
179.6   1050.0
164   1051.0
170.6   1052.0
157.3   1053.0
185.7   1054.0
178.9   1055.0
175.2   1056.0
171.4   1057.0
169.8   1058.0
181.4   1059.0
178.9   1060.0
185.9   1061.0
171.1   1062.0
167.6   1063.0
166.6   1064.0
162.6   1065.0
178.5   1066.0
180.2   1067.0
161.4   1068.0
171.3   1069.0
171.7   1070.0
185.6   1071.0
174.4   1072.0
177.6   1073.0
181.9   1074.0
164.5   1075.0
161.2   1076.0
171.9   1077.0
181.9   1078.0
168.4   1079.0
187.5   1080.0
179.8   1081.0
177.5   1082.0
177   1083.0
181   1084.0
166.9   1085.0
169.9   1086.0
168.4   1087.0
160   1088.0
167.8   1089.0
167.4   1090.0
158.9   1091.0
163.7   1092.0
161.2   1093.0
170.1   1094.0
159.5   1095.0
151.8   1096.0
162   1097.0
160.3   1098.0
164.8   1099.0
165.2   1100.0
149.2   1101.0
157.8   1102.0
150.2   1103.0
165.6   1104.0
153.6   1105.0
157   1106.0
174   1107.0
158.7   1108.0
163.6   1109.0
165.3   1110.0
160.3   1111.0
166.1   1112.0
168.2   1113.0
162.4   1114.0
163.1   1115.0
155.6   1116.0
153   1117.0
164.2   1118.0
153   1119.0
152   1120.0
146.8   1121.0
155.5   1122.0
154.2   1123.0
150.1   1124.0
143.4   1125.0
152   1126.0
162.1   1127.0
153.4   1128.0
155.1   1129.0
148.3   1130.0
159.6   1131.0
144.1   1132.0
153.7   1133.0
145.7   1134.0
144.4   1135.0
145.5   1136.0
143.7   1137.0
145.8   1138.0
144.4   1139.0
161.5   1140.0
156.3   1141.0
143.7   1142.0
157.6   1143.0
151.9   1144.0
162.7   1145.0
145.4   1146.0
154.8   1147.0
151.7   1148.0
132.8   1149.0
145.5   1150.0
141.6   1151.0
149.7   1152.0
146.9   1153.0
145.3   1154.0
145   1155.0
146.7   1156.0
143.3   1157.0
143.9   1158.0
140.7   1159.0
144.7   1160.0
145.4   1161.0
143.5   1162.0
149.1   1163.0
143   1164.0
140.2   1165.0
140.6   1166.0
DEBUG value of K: 2.7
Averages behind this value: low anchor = 171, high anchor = 166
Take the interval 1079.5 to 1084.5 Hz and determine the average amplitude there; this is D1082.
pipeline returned 181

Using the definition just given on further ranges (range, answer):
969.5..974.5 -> 163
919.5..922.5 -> 175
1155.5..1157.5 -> 145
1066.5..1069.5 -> 171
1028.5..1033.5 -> 160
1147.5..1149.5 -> 142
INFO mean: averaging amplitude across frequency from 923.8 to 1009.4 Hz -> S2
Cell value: 160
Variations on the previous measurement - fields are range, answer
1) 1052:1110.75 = 169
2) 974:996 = 152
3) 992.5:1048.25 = 159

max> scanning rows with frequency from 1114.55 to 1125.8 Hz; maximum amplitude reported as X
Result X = 164.2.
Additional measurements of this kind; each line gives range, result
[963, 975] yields 174.7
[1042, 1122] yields 187.5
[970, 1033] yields 173.2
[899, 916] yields 194.8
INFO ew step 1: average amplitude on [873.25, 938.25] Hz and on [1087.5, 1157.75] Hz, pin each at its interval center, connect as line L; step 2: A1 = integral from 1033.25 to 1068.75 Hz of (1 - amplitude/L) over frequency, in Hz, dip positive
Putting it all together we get -2.0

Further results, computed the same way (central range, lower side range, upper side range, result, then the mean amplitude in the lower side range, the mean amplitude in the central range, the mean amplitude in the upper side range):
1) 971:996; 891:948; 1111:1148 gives 1.6 Hz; 169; 154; 153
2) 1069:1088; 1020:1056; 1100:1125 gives -1.6 Hz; 164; 174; 158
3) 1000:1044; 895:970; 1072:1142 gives 1.2 Hz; 167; 160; 161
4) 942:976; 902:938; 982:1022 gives 0.1 Hz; 172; 163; 155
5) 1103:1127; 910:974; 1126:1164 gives -1.1 Hz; 167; 158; 148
